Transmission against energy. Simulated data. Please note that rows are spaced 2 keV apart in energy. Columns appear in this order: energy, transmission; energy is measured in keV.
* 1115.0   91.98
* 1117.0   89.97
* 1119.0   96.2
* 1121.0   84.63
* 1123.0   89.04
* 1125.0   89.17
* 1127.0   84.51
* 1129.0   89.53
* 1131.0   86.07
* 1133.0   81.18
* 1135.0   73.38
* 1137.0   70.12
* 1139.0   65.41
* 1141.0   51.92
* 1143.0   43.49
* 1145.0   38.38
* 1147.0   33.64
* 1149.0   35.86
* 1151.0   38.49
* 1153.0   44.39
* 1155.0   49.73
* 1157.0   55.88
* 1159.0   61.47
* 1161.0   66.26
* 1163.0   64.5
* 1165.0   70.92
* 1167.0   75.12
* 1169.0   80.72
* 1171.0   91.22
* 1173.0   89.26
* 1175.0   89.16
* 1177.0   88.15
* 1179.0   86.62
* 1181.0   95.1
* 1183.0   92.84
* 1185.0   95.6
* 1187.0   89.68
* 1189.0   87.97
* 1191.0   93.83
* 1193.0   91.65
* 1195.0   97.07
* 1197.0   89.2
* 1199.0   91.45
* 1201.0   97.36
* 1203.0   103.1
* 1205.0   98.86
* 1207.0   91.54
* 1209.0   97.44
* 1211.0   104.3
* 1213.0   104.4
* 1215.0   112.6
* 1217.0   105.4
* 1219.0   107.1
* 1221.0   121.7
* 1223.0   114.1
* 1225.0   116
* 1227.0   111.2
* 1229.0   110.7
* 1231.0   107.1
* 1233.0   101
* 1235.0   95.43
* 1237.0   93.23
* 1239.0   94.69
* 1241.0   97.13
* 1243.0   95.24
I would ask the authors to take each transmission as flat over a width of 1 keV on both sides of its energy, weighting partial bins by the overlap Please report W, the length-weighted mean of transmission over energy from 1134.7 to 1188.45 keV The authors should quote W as 68.1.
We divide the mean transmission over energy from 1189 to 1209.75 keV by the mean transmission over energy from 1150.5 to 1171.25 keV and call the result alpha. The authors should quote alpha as 1.50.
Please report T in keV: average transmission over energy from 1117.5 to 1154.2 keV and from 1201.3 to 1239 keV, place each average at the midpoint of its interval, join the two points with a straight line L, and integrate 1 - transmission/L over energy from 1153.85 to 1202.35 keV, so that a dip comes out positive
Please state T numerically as 1.9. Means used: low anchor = 66.6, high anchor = 105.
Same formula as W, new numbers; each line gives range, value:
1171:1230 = 98.9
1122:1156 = 62.6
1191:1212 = 96.1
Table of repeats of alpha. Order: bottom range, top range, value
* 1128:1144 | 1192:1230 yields 1.47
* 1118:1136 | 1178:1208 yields 1.09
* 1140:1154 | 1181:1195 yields 2.26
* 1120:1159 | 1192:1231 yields 1.63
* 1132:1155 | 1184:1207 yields 1.80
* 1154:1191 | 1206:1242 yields 1.31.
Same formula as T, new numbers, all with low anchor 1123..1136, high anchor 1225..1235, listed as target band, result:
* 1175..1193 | 1.04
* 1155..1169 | 4.00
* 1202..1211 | 0.30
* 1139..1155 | 8.21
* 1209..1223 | -0.64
